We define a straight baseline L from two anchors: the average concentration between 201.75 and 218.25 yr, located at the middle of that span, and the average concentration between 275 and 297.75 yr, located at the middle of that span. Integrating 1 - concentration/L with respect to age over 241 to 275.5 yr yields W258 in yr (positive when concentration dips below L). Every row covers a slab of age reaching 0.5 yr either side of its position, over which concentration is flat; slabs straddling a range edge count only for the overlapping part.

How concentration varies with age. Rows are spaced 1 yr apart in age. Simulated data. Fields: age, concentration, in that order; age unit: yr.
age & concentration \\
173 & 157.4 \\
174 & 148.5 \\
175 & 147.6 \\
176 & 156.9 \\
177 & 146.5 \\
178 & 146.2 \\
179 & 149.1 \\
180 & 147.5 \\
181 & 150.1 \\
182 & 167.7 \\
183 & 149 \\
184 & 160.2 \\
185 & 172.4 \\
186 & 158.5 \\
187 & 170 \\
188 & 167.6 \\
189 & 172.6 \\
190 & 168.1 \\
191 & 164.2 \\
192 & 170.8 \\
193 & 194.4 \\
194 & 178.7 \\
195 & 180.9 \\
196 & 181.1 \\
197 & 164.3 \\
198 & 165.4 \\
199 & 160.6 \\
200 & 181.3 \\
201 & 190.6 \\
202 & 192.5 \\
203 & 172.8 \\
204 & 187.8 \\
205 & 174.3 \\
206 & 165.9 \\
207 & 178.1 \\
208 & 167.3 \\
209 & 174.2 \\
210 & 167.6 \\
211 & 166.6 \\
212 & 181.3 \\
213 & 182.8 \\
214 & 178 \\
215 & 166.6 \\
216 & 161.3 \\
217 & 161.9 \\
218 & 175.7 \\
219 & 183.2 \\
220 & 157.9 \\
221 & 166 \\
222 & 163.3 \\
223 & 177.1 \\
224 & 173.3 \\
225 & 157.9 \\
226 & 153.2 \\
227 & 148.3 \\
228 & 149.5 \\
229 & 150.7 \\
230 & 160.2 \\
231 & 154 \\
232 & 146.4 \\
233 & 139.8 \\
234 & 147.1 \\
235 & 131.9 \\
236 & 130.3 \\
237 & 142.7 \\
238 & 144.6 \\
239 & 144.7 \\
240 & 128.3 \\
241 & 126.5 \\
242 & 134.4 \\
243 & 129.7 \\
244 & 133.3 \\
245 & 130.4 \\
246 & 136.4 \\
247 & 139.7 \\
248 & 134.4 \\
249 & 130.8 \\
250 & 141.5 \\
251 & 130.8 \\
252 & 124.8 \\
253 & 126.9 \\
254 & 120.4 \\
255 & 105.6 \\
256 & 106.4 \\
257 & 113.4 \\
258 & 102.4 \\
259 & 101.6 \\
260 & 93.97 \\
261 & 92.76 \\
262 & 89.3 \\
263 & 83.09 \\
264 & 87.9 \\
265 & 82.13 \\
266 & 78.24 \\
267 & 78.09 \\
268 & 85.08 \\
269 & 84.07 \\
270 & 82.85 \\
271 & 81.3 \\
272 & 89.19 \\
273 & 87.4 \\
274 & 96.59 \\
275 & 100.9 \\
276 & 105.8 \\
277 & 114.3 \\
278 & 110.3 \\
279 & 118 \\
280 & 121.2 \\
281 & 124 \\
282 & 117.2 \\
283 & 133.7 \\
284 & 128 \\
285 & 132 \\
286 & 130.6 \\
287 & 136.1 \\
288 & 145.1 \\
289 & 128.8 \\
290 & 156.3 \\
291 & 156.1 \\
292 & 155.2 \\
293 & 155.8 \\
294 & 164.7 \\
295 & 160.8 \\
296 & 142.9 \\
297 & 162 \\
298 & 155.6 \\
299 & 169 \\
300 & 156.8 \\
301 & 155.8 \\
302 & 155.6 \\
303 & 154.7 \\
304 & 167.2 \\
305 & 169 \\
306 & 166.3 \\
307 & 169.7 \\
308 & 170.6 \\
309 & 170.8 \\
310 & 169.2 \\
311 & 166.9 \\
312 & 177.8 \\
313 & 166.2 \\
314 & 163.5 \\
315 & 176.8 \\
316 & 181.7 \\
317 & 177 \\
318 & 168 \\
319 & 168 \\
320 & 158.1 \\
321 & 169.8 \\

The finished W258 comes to 9.9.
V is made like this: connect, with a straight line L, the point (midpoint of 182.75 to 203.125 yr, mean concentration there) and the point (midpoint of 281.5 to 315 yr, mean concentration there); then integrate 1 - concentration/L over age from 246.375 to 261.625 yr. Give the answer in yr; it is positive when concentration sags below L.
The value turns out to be 4.2 yr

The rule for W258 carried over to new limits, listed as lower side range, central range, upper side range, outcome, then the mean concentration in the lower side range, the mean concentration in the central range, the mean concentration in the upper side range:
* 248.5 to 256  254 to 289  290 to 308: 8.8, 125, 105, 160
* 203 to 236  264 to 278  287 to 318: 6.2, 164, 90.4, 162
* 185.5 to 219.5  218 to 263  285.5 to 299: 7.8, 174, 136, 151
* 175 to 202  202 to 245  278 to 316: 1.0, 166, 158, 153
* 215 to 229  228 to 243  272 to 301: 1.5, 163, 141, 134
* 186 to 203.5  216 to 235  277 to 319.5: 1.1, 175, 159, 153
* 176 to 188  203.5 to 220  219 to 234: -1.6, 157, 173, 158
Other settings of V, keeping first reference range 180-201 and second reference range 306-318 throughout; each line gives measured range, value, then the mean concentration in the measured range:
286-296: 1.3 yr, 150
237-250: 2.7 yr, 135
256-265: 4.0 yr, 95.4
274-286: 3.7 yr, 118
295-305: 0.7 yr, 158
